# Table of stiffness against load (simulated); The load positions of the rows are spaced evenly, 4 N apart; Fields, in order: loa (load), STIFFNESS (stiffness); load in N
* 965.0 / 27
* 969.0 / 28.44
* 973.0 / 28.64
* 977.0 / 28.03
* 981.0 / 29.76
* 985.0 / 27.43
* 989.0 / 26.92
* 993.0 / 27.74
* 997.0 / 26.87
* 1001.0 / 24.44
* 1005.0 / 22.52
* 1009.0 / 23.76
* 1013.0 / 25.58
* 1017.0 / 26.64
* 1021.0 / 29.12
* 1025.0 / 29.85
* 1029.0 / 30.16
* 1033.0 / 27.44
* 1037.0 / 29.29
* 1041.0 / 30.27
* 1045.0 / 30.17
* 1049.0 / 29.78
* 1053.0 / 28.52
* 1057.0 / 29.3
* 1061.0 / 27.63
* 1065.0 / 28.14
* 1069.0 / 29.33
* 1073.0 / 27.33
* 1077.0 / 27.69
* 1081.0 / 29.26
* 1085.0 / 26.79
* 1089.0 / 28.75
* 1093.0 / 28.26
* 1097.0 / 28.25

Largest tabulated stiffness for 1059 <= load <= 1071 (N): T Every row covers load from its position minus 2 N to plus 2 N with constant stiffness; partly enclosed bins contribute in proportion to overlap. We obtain 29.33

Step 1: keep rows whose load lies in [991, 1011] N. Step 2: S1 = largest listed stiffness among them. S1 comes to 27.74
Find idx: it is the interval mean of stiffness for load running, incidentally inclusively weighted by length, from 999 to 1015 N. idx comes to 24.1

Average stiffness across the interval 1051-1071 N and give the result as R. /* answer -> 28.6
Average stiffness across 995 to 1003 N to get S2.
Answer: 25.7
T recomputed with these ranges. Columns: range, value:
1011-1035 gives 30.16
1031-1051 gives 30.27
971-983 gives 29.76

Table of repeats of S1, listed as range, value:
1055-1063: 29.3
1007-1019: 26.64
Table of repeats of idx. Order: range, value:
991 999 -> 27.3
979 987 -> 28.6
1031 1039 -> 28.4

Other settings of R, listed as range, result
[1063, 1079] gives 28.1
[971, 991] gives 28.2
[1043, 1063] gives 29.1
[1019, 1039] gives 29.2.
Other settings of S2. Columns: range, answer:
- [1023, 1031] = 30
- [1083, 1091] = 27.8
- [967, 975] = 28.5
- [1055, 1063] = 28.5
